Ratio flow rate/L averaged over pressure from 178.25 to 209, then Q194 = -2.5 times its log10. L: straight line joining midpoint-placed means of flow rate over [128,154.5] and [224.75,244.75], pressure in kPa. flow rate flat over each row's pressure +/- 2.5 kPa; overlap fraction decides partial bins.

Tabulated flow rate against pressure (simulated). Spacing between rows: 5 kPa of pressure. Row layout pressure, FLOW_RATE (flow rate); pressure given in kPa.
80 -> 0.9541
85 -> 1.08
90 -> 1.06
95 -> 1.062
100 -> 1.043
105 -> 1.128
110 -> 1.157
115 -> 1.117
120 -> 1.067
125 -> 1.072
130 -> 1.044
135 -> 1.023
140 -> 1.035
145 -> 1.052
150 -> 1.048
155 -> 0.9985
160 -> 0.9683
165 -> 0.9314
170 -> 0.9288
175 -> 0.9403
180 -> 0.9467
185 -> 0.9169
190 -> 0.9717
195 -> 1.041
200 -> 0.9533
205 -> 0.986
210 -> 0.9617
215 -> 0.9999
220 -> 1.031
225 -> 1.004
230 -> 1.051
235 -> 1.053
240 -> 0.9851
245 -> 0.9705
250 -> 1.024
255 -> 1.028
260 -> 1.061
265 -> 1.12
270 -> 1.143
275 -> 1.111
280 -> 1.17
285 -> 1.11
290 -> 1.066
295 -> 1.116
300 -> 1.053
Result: 0.06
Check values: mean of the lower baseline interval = 1.04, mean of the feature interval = 0.969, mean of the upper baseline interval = 1.02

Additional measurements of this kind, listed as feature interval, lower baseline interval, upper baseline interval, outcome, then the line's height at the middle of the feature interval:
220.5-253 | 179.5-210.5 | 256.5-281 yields 0.04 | 1.05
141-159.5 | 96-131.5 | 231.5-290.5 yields 0.06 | 1.08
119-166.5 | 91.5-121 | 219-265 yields 0.06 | 1.08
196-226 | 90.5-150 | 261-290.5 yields 0.11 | 1.1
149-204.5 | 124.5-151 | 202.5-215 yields 0.05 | 1.01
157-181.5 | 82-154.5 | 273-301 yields 0.15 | 1.08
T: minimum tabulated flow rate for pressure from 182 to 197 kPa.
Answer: 0.9169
